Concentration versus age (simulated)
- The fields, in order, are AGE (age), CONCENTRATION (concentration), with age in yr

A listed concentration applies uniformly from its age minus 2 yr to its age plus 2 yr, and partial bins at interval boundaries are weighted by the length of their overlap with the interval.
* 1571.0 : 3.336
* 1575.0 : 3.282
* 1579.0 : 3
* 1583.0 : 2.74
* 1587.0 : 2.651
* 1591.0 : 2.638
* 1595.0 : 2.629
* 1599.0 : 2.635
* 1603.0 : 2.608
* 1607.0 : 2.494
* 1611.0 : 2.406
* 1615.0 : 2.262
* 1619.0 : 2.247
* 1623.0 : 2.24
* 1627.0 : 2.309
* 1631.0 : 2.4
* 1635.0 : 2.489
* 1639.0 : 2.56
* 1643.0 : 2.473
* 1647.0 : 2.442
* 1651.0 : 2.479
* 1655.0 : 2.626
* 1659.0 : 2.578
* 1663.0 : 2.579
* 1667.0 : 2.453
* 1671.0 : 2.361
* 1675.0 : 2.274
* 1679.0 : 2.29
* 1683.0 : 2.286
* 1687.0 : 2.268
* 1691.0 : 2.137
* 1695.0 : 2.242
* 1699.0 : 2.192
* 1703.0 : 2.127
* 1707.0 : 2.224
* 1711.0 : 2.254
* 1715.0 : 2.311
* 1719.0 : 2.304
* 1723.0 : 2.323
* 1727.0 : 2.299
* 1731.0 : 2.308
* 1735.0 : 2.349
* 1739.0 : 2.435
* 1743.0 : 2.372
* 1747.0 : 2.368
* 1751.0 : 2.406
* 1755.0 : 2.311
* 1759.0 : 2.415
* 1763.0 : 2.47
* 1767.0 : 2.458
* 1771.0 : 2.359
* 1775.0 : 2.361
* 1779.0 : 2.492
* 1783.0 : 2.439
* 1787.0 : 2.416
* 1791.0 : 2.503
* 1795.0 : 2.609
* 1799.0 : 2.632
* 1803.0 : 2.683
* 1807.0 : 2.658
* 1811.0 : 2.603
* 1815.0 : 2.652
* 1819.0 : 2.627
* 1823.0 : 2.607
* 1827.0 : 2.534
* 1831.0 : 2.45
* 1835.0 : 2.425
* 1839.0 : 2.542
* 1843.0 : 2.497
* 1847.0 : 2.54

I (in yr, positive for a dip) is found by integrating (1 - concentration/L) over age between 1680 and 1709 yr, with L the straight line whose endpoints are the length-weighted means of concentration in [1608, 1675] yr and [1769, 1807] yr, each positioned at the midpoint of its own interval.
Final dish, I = 2.9 yr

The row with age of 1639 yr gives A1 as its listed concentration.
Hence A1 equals 2.56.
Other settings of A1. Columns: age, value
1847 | 2.54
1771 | 2.359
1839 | 2.542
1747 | 2.368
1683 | 2.286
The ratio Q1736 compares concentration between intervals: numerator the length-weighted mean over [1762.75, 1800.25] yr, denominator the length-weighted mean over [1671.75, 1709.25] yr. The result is 1.11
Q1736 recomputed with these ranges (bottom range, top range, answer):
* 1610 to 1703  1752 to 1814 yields 1.05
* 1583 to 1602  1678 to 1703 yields 0.84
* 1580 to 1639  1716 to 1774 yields 0.95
